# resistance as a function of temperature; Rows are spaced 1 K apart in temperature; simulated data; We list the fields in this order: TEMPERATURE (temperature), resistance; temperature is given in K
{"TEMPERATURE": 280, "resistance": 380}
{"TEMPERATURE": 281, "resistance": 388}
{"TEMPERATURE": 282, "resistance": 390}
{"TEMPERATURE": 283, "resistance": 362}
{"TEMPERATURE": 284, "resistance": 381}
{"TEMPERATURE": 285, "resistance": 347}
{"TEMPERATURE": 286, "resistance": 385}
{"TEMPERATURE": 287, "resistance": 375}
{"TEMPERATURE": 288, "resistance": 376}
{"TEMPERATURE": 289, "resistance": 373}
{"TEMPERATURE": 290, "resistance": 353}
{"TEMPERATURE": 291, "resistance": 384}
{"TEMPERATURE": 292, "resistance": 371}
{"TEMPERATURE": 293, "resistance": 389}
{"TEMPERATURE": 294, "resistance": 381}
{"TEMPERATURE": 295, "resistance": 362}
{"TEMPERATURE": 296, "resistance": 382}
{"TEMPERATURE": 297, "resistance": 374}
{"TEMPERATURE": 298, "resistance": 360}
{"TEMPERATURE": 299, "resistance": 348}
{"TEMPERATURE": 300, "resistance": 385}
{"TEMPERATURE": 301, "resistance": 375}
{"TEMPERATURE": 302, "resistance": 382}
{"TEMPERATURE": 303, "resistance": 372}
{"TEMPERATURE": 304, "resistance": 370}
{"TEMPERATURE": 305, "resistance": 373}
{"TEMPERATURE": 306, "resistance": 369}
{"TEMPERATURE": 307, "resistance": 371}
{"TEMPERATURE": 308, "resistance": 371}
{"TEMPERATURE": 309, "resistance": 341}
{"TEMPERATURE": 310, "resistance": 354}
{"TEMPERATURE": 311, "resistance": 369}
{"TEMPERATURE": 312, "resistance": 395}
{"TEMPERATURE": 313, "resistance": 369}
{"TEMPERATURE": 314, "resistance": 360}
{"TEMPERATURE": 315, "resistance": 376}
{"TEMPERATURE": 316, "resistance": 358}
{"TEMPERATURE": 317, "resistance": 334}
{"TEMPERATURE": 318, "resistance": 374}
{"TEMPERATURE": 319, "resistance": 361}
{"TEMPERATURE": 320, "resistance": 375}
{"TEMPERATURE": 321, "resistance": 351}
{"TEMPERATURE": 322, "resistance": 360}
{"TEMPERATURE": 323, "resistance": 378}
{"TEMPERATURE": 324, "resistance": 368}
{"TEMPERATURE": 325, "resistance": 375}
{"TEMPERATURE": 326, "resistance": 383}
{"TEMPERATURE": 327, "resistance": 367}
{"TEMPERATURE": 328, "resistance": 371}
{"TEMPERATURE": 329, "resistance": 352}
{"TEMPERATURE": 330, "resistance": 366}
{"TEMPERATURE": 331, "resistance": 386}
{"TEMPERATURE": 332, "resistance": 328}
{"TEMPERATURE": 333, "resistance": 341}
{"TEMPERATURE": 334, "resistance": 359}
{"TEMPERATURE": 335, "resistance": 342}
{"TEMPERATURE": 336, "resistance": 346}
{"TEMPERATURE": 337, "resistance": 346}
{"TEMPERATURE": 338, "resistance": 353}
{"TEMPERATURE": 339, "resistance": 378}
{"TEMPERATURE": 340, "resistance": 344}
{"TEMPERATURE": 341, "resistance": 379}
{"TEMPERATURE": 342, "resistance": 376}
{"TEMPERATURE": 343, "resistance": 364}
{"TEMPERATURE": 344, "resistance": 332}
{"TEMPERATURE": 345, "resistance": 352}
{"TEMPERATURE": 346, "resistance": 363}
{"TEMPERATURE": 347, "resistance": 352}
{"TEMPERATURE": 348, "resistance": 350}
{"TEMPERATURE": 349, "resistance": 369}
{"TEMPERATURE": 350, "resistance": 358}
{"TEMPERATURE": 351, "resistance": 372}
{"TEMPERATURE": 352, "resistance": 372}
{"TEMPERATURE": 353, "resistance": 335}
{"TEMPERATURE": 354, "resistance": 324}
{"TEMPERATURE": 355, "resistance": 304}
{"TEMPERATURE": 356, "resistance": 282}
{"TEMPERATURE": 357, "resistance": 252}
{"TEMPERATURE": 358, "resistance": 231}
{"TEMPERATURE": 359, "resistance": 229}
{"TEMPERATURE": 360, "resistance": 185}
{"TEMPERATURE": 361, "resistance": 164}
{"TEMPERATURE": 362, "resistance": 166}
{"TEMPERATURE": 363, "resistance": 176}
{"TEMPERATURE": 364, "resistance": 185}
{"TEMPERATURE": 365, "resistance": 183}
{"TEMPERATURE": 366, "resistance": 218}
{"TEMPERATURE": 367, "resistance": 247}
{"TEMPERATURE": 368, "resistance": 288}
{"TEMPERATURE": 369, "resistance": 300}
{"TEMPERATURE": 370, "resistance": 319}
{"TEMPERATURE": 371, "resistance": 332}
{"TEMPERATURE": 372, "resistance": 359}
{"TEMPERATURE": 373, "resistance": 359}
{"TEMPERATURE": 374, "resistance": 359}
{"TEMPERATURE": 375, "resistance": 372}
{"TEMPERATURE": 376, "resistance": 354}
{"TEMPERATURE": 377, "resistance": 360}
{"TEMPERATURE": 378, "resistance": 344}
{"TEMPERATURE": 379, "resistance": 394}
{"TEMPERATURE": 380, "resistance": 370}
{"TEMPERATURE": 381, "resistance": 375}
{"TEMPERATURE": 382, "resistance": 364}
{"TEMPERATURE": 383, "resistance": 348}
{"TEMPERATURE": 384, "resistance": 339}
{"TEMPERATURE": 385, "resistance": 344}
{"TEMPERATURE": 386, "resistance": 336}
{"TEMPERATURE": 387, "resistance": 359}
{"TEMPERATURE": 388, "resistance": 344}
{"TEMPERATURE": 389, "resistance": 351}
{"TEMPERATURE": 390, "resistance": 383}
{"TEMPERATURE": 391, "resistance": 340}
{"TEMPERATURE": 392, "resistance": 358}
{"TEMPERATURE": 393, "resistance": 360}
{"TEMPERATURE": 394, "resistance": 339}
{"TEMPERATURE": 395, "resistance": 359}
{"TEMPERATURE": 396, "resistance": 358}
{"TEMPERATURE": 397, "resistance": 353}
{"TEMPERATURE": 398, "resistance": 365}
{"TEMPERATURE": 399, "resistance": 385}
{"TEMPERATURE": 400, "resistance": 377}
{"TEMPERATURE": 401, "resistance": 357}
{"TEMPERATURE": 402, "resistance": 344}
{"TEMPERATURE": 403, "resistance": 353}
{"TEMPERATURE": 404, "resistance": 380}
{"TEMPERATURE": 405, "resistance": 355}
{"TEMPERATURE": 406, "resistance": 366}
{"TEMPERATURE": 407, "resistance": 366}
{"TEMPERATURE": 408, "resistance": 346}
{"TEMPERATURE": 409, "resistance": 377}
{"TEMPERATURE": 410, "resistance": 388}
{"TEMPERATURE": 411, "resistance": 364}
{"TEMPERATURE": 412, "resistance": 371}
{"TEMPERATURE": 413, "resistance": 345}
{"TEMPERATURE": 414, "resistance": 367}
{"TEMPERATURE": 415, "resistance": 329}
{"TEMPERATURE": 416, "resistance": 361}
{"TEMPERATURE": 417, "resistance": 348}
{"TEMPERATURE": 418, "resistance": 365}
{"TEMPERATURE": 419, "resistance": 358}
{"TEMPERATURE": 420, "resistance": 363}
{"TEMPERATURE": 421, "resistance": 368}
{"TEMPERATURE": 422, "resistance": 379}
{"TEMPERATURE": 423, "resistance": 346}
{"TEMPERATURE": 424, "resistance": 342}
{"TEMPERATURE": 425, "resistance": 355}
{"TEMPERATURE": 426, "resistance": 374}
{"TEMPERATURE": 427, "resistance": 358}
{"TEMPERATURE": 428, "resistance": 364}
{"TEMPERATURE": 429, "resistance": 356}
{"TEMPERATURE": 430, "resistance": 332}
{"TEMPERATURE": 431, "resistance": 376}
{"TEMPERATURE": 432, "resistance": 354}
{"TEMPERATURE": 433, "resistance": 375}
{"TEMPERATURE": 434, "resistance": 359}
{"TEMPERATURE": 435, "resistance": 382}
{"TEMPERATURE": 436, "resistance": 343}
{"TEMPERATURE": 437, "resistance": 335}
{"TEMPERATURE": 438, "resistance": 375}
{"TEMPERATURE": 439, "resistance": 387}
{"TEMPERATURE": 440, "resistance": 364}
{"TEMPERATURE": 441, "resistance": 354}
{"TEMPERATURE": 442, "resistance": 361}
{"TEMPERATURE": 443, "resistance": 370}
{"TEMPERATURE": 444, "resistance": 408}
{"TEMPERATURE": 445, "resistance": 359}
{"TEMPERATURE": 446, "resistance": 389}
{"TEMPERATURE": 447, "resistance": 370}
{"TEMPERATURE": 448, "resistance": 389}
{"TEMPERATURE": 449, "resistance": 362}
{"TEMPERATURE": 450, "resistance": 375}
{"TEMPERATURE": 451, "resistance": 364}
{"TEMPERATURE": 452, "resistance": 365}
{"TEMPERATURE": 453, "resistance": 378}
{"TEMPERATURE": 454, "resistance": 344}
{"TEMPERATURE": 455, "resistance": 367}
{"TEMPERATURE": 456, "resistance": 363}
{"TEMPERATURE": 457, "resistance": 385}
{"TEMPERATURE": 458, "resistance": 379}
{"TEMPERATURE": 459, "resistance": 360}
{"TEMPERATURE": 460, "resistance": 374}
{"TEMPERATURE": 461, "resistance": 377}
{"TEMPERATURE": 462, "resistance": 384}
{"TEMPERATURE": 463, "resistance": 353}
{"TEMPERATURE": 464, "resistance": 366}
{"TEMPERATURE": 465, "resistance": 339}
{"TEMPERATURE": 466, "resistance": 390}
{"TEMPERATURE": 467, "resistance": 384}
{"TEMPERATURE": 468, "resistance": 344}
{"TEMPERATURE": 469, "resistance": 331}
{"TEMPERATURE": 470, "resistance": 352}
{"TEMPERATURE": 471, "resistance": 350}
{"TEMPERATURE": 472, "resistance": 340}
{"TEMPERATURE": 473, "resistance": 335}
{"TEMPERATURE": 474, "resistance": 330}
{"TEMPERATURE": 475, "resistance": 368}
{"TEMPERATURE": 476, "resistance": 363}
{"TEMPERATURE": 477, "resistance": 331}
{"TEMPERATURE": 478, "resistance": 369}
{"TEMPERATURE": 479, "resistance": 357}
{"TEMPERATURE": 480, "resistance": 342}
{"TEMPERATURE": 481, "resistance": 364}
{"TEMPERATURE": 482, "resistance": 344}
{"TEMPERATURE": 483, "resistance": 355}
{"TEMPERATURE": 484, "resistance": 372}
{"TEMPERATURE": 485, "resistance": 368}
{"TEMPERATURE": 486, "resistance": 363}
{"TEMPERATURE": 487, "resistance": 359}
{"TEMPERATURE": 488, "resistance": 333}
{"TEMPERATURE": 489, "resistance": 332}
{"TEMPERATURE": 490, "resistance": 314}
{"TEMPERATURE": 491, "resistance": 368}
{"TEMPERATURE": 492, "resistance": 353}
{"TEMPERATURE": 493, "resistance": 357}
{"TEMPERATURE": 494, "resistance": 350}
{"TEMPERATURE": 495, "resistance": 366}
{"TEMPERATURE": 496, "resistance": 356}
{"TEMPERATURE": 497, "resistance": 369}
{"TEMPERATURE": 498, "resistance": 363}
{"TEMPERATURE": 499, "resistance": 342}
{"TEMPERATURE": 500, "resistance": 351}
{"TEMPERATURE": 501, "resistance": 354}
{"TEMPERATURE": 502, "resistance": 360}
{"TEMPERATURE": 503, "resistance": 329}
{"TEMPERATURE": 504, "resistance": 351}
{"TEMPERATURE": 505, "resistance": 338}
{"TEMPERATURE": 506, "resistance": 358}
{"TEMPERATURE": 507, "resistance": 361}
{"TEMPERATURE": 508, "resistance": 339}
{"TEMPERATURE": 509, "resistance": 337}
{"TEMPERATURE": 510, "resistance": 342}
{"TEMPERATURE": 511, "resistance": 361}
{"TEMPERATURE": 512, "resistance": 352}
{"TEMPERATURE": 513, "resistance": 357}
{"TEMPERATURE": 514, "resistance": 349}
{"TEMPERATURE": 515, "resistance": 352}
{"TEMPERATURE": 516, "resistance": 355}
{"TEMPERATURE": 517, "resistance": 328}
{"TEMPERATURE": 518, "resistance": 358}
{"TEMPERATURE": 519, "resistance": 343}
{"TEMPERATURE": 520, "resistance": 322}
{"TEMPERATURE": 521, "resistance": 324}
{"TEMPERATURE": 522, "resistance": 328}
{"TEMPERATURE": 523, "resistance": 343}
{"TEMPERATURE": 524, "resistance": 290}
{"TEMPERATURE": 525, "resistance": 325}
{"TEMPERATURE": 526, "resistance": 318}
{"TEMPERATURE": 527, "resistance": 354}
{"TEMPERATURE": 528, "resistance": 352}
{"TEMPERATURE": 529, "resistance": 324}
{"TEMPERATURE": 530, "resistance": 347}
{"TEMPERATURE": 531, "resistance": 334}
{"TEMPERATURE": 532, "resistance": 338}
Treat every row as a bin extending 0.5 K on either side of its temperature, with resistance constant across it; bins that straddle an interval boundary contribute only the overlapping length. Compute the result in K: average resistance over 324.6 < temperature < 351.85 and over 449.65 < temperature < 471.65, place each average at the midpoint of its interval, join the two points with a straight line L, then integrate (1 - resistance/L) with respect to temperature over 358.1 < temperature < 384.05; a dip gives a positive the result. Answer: 4.81 K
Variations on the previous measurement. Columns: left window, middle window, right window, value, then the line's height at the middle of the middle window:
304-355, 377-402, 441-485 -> 0.2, 361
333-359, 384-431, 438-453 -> 0.2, 360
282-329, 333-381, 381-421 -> 6.3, 363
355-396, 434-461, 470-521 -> -2.9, 333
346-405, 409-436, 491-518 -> -2.2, 334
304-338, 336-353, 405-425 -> 0.1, 362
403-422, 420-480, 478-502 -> -0.7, 358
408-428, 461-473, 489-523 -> -0.1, 353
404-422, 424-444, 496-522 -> -0.2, 359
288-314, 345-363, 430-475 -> 3.7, 369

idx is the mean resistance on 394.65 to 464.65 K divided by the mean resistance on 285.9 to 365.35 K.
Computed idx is 1.1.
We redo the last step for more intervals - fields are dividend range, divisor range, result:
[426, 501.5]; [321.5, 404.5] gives 1.08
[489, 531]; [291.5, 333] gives 0.94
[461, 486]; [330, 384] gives 1.11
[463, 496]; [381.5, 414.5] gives 0.98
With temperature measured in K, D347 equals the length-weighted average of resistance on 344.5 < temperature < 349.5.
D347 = 357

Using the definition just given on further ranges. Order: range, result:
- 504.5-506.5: 348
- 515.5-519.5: 346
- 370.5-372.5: 346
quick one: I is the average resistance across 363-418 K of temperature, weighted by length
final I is 343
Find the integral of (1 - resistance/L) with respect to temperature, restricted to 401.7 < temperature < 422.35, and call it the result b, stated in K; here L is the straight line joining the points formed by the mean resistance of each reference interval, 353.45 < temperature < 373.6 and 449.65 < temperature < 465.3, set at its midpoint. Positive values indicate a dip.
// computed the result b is -3.2 K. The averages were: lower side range 256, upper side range 367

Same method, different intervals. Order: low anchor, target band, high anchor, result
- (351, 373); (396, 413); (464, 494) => -3.9 K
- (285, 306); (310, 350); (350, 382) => -3.2 K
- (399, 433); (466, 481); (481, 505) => 0.1 K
